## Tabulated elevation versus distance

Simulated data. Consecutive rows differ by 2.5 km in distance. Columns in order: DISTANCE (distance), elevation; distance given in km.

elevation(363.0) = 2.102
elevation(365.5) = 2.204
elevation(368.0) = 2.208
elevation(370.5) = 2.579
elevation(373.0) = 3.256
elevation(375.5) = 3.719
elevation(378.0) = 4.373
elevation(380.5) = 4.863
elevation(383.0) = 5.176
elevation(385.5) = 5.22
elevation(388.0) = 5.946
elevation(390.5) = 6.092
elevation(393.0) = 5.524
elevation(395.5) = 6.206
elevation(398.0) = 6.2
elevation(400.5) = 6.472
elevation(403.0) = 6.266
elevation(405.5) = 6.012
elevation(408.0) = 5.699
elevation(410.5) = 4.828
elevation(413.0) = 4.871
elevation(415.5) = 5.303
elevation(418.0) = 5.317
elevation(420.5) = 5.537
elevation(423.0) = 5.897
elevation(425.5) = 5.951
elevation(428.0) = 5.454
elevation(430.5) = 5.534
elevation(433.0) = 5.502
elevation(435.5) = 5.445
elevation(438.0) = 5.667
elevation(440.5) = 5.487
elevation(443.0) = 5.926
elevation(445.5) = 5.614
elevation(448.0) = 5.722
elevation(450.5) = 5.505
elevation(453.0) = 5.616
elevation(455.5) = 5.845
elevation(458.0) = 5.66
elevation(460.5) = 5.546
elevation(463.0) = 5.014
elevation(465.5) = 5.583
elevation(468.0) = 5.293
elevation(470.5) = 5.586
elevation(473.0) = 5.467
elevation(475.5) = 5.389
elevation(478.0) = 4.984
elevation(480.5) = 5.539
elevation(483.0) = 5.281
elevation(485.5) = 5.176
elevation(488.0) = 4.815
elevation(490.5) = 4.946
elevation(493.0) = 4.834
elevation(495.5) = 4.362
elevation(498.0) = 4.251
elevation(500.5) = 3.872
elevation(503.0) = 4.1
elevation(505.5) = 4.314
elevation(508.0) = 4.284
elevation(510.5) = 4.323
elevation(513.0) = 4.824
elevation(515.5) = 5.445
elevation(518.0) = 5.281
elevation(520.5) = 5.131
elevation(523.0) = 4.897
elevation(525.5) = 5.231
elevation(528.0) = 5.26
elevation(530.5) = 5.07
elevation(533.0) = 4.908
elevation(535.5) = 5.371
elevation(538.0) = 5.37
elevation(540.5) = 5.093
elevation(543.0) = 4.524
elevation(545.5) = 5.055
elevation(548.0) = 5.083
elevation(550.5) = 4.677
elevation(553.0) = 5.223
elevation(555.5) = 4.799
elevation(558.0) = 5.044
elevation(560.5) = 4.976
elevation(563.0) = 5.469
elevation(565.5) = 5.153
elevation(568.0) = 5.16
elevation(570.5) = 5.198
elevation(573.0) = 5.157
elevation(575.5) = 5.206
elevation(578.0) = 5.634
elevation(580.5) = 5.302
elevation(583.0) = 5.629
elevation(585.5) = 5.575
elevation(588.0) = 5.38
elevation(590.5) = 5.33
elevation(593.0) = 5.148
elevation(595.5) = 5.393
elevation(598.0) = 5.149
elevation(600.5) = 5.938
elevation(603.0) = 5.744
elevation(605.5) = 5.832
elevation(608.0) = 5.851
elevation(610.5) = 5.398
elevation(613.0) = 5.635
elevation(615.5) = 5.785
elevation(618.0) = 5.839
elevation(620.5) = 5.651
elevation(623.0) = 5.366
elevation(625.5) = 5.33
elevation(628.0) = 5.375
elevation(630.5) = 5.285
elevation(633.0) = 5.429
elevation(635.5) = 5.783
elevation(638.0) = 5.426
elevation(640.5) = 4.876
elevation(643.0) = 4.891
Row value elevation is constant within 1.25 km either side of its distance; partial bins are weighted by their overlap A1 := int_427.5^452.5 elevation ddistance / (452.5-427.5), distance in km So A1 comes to 5.59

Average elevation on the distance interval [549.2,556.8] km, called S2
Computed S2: 4.9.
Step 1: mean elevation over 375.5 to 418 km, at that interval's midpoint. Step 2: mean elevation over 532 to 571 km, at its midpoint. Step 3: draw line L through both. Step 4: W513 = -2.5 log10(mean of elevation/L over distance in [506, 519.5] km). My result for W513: 0.08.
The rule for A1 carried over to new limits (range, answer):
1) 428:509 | 5.2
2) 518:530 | 5.14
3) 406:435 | 5.46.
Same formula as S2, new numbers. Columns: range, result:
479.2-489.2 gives 5.2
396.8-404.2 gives 6.31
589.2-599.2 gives 5.26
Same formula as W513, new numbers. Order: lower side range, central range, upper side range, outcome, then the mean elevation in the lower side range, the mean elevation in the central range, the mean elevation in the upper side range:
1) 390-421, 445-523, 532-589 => 0.08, 5.71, 5.08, 5.17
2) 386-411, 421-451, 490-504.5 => -0.06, 5.94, 5.64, 4.36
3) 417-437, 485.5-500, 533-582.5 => 0.15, 5.58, 4.65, 5.13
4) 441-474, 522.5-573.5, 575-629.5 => 0.09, 5.57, 5.08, 5.53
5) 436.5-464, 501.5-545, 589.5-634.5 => 0.14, 5.6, 4.9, 5.53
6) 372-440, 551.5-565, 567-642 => 0.07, 5.43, 5.1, 5.46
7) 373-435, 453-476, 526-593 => -0.03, 5.45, 5.5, 5.18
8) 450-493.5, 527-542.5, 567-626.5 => 0.06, 5.34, 5.15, 5.49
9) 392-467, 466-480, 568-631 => 0.05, 5.64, 5.37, 5.48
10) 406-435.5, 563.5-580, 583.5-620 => 0.06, 5.46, 5.26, 5.57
